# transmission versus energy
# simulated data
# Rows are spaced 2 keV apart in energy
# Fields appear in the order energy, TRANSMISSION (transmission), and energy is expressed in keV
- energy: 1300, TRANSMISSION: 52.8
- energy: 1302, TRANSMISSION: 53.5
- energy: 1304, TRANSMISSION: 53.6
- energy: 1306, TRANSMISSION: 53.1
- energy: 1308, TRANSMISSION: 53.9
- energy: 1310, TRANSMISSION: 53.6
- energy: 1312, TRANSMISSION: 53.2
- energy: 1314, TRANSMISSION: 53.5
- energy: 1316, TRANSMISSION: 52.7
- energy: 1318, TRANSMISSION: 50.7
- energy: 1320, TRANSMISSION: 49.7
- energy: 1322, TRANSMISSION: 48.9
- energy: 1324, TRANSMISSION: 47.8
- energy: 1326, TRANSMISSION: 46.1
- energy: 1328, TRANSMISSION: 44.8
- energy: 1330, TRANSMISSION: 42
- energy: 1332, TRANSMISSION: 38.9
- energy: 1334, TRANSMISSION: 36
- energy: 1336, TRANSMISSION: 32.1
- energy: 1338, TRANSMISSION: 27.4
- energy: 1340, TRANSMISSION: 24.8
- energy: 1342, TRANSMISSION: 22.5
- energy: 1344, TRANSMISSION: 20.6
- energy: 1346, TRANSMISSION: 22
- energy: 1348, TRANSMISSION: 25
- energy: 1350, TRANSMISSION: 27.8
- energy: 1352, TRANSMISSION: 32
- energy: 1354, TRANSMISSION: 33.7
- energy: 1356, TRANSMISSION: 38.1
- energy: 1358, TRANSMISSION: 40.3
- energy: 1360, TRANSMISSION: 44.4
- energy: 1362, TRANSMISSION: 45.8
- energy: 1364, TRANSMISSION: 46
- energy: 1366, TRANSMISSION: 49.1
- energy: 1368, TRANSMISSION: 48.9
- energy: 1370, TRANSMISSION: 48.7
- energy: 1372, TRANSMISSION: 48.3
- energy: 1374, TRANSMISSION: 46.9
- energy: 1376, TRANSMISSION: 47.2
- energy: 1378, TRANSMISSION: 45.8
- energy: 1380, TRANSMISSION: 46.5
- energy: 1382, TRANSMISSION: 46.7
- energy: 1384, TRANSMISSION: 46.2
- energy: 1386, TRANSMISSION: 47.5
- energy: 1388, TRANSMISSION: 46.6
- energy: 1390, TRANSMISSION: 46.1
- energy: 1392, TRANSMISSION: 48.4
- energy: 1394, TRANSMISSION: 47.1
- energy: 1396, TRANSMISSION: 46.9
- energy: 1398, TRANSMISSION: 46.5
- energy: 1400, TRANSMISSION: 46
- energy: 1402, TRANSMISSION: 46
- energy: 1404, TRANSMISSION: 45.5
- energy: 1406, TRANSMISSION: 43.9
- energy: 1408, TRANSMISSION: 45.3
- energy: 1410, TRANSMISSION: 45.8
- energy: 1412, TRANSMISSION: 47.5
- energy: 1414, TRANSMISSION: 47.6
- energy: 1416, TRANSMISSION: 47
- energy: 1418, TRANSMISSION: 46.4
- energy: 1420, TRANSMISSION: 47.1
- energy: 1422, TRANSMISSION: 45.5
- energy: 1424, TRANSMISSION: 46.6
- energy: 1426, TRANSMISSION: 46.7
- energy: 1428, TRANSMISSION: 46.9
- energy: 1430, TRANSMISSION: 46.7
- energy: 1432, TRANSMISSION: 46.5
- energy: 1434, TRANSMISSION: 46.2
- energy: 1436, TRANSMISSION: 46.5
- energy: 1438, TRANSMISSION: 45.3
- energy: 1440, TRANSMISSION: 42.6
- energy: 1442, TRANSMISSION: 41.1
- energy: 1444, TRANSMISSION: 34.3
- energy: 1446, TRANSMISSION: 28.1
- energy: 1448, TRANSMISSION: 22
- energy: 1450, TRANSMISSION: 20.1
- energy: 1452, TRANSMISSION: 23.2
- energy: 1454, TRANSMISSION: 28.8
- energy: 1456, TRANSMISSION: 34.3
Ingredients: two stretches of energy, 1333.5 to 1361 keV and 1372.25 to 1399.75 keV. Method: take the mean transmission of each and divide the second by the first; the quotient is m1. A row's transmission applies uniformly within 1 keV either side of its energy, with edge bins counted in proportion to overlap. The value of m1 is 1.54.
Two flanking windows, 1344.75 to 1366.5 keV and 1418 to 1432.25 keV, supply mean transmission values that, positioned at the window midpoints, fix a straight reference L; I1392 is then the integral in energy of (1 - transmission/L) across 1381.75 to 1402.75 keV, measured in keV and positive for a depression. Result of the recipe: -2.55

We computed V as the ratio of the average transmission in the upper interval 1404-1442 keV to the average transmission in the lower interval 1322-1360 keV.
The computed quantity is 1.3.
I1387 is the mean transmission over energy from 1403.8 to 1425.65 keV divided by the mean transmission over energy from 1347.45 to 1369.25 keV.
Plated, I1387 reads 1.17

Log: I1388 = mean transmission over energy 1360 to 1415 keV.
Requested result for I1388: 46.7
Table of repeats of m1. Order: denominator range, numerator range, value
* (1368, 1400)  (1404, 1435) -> 0.99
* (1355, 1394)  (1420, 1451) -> 0.88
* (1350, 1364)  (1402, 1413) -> 1.18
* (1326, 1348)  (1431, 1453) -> 1.14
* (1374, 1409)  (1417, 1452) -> 0.88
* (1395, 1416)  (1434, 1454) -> 0.74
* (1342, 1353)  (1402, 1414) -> 1.82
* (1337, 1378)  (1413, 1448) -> 1.17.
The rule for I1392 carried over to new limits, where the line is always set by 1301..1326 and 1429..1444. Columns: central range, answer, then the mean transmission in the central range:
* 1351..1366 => 2.56 keV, 40.6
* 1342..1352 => 5.07 keV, 24.5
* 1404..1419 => -0.12 keV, 46.2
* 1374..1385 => 0.28 keV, 46.5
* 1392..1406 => 0.08 keV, 46.3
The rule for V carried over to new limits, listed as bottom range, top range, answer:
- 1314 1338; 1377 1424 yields 1.05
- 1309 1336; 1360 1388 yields 1.00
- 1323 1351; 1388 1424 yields 1.42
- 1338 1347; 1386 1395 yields 2.05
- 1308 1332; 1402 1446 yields 0.91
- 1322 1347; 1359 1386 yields 1.37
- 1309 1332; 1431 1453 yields 0.74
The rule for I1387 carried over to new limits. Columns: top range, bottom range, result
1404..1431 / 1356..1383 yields 1.00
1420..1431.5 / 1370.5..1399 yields 0.99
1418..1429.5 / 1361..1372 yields 0.97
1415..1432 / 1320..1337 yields 1.10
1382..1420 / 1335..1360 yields 1.58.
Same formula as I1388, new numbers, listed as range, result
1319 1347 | 36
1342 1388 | 40.5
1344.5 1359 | 30.9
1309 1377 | 40.9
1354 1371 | 44.5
